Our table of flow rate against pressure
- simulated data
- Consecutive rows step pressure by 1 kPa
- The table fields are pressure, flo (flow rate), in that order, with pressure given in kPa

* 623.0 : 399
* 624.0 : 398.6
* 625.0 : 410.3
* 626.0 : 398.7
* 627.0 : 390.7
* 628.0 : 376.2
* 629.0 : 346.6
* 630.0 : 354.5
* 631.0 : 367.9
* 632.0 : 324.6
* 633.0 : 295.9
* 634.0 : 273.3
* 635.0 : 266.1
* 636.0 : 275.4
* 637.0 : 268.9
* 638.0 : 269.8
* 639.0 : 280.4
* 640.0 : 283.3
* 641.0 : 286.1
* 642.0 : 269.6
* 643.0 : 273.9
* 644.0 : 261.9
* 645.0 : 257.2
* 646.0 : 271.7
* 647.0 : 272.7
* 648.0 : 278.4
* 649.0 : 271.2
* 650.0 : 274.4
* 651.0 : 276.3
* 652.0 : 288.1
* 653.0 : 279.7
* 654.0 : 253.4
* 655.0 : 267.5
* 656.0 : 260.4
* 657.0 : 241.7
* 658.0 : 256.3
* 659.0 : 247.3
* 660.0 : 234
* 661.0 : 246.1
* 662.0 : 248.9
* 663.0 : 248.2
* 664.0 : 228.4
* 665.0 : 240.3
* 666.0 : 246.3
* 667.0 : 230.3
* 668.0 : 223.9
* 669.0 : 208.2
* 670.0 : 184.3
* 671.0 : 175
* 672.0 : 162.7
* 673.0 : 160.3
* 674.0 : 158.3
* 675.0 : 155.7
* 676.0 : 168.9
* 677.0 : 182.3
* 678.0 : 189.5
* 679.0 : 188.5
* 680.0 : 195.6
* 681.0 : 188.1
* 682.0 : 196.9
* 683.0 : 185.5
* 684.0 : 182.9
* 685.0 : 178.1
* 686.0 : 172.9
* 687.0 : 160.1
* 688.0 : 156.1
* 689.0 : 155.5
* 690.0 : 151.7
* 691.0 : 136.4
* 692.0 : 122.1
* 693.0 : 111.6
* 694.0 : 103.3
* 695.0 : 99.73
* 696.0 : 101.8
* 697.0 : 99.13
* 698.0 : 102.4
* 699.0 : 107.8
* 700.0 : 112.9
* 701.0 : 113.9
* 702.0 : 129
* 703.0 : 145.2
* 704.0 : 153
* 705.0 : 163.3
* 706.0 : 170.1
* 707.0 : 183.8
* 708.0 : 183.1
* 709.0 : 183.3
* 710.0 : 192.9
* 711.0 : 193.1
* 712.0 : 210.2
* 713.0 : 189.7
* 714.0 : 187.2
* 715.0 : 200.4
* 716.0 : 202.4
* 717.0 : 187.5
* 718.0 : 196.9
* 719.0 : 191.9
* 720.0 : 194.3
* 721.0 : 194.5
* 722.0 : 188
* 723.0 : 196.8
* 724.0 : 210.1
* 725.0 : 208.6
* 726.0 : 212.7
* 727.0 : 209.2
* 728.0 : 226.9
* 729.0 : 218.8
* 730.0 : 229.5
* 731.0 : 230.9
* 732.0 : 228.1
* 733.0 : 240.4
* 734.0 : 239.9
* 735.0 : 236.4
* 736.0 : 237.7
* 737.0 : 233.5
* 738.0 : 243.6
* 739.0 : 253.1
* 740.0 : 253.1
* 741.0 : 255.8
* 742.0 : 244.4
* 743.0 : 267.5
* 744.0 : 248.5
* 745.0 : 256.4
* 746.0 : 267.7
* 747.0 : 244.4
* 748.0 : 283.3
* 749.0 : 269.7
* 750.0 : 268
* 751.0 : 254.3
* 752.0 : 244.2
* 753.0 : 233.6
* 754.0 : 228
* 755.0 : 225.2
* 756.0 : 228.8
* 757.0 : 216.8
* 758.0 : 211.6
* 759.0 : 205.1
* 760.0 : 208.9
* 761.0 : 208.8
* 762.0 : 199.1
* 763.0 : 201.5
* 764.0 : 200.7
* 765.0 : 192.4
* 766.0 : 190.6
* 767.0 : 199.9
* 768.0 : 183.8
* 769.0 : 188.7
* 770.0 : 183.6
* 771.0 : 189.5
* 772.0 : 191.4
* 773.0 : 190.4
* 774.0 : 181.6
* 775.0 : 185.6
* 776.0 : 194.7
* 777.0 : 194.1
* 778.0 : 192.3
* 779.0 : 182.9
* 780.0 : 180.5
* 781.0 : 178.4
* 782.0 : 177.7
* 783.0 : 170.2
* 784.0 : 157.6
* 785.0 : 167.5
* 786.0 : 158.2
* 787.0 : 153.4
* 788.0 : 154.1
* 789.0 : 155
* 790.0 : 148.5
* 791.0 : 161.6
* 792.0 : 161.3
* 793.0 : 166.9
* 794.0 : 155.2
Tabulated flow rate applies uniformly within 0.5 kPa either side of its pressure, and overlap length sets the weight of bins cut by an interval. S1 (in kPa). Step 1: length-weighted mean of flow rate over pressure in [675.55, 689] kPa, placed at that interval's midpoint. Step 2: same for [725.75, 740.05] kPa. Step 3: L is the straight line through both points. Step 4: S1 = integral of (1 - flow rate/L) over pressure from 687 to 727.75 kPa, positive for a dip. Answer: 8.5 kPa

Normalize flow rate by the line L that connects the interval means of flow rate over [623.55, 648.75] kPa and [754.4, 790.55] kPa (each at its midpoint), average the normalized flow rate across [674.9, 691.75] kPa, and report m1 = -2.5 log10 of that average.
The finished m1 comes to 0.47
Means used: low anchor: 310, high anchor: 188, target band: 173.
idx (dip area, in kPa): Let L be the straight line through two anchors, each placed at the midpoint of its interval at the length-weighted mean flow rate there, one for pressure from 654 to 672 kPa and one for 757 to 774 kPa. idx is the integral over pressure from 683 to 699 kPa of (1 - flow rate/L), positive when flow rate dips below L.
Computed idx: 6.24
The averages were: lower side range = 233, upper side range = 197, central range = 136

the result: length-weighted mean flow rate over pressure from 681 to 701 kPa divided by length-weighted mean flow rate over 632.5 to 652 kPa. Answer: 0.51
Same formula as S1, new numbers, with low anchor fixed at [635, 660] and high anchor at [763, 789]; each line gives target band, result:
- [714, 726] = 1.2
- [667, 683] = 4.2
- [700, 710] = 3.1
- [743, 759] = -3.7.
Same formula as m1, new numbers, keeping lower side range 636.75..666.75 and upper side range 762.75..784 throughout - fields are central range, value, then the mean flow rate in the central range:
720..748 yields -0.11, 233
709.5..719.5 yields 0.15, 195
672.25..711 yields 0.47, 154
